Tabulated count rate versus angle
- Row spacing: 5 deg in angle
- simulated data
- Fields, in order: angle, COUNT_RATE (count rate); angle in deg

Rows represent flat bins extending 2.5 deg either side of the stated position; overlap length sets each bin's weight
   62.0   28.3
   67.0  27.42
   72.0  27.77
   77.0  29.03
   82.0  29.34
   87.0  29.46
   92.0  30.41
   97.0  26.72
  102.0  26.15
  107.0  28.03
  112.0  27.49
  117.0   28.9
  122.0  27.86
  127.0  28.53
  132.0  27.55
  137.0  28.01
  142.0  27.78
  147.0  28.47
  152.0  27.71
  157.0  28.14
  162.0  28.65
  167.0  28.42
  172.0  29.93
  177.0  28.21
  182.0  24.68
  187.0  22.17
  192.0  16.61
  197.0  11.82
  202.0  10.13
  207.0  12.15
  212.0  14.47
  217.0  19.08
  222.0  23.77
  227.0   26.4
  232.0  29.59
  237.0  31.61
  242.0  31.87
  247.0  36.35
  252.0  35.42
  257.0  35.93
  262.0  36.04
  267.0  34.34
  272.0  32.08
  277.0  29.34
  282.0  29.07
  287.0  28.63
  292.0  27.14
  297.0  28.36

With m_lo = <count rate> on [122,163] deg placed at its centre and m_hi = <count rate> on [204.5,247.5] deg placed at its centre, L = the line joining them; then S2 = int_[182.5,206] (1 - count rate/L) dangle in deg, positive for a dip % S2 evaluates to 9.2 deg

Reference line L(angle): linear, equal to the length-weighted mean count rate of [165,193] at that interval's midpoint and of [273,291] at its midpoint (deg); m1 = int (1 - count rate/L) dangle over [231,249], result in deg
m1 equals -3.2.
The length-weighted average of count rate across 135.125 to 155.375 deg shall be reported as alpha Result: 28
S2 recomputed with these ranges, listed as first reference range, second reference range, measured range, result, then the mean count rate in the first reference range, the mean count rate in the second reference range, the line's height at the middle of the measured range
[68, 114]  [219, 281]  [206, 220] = 6.8 deg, 28.2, 31.7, 30.9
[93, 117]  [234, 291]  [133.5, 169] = 1.0 deg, 27.5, 32.6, 29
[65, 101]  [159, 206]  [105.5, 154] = -5.0 deg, 28.5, 22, 25.5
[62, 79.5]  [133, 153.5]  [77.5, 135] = -0.4 deg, 28.1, 28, 28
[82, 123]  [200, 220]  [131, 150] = -3.8 deg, 28.2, 14.3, 23.3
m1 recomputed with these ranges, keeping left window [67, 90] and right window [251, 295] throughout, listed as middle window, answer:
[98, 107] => 0.7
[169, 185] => 1.5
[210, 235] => 6.5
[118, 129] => 0.4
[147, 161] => 0.9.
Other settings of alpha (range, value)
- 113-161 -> 28.1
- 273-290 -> 29.2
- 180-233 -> 18.8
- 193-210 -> 11.9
